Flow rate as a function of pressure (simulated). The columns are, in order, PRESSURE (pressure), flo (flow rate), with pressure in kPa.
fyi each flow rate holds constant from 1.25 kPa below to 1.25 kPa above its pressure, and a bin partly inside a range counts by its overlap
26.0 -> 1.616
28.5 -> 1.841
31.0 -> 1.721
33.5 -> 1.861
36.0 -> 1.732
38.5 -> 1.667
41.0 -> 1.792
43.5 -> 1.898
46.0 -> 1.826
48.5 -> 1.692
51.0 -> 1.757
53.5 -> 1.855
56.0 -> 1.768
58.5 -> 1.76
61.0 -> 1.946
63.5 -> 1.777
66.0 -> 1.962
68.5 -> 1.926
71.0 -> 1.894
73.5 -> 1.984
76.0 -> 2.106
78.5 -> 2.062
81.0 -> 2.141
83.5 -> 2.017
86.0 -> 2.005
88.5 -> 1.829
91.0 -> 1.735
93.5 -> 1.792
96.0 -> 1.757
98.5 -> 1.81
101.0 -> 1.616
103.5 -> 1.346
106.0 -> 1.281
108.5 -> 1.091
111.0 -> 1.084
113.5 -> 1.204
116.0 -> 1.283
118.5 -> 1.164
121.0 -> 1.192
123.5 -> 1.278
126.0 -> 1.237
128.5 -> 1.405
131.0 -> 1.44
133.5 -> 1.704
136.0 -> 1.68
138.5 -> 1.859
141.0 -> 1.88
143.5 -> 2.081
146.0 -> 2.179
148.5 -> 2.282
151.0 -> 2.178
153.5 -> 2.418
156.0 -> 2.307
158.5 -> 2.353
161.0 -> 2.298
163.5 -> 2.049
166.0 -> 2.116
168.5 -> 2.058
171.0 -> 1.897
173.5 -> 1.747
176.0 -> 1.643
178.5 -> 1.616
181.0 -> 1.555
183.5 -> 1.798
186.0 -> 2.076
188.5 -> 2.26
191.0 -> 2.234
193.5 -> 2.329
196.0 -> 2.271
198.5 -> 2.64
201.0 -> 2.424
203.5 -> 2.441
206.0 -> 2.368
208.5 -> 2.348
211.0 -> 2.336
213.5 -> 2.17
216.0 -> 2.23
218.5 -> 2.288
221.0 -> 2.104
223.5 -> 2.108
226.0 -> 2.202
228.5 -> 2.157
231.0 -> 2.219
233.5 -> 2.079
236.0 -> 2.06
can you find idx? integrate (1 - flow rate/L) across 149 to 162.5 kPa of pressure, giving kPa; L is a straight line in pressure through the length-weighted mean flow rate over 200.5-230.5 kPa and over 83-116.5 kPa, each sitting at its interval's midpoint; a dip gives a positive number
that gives -2.90 kPa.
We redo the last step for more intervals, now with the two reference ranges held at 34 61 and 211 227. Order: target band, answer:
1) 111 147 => 8.4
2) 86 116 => 6.2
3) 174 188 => 2.3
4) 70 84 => -1.4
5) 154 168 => -1.2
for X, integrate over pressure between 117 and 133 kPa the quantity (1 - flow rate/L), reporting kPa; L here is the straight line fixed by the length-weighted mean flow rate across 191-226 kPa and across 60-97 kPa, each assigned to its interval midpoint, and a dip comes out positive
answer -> 5.9 kPa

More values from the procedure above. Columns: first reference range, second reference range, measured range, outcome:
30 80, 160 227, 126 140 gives 2.94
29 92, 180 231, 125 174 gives 2.87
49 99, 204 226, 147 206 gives 0.43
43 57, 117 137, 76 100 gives -4.82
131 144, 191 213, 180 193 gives 1.32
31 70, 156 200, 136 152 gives -0.37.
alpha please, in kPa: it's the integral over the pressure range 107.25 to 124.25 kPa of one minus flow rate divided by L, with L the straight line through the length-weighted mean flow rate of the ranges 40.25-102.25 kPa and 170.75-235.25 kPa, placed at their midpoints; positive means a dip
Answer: 6.75 kPa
